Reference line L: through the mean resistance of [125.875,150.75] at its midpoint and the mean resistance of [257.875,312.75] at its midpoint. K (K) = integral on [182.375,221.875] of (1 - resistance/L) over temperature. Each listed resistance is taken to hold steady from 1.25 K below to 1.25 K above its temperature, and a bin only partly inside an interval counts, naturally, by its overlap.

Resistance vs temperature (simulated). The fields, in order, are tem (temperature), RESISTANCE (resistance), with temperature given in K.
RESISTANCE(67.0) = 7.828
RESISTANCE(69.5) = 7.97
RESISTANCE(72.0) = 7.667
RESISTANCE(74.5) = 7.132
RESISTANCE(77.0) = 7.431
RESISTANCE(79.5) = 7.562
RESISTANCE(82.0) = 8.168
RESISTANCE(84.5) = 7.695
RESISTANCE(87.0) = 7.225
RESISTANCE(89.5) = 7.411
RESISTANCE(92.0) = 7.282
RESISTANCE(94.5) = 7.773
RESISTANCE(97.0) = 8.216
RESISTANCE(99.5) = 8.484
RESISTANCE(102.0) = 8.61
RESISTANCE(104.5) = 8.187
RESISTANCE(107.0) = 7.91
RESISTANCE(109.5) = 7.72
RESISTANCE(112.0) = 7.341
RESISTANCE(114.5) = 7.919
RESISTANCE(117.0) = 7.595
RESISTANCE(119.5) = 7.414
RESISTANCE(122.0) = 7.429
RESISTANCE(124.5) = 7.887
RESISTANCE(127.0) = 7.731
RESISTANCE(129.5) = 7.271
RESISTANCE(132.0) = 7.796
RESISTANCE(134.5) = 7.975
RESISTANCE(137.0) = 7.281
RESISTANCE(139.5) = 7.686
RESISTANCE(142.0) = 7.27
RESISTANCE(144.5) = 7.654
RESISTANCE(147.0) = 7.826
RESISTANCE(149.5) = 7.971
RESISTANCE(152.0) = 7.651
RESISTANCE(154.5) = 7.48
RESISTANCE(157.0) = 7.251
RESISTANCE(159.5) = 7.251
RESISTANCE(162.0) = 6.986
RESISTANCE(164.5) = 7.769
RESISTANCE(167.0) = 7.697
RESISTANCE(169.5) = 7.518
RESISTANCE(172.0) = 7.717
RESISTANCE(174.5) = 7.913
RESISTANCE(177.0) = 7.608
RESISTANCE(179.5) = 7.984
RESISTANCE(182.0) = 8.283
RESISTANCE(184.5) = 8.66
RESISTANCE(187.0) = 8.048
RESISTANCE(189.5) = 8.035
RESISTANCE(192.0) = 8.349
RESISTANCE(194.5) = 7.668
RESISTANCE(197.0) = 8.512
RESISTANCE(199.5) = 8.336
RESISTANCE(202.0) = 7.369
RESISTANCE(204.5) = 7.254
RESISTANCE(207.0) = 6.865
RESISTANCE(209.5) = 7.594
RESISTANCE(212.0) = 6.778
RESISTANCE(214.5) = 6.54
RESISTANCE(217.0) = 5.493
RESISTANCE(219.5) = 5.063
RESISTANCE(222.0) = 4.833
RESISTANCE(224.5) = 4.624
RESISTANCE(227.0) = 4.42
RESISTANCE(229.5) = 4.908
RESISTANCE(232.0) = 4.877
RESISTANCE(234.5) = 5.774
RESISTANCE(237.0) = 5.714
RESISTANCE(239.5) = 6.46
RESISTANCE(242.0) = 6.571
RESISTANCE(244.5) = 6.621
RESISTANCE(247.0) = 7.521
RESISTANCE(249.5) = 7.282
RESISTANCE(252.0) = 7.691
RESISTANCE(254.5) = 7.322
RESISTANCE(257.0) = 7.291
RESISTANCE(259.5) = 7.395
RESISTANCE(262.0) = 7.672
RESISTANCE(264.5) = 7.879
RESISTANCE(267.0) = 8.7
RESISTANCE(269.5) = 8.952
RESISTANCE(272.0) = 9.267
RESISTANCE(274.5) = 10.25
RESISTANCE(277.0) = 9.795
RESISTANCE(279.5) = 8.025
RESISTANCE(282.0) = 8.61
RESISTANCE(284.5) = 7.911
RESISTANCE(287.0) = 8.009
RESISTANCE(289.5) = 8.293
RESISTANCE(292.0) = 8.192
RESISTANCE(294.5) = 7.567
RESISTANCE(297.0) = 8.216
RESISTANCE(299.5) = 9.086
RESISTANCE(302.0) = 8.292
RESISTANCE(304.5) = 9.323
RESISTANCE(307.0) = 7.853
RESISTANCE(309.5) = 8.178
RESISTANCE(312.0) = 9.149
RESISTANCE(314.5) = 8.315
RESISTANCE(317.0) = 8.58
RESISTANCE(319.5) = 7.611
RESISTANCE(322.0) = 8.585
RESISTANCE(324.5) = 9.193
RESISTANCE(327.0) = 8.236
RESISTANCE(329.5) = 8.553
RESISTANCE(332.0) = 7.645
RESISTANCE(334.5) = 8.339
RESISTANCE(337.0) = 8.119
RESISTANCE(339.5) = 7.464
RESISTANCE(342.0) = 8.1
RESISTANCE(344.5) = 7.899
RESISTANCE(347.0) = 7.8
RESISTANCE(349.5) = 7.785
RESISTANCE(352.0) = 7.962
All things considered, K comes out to 3.33 K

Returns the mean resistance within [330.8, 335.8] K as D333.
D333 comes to 8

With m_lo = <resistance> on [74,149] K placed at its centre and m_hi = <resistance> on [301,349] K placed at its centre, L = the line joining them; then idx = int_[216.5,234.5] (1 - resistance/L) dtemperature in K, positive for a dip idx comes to 6.9 K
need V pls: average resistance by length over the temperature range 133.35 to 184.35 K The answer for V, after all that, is 7.66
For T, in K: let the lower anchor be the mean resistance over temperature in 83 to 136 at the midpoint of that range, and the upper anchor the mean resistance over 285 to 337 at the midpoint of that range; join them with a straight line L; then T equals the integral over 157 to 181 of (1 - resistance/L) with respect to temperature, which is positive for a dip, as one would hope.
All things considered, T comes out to 1.0 K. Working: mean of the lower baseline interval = 7.76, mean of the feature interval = 7.59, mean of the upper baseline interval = 8.35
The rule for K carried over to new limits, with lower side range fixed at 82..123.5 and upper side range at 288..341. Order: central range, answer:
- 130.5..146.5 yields 0.5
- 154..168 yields 0.9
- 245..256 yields 1.0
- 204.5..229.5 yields 6.9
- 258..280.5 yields -1.2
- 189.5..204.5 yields 0.1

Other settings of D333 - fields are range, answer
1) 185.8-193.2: 8.14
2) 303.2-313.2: 8.62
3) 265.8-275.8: 9.3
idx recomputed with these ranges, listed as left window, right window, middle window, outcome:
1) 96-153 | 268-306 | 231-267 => 6.4 K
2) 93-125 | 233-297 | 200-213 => 1.0 K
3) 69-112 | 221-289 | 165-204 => -2.6 K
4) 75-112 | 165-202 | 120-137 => 0.5 K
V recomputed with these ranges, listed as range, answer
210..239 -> 5.45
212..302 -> 7.23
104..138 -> 7.67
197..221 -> 6.88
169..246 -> 6.85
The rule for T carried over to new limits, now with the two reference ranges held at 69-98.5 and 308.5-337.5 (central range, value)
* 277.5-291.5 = 0.0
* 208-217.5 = 1.6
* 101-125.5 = -0.2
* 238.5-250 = 1.8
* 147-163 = 0.8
